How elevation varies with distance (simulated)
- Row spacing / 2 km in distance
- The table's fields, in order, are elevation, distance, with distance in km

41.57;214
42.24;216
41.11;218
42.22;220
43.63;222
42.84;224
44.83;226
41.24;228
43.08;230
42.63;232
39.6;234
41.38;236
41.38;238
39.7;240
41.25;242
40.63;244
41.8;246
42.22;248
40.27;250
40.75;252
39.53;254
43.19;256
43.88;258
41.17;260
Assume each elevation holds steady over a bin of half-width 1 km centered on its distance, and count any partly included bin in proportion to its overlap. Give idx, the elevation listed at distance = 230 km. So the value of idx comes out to 43.08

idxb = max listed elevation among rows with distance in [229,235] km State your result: 43.08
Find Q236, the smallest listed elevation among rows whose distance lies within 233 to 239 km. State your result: 39.6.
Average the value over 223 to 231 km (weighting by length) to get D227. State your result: 43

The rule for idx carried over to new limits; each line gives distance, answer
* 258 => 43.88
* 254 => 39.53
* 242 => 41.25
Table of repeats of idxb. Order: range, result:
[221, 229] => 44.83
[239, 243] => 41.25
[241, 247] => 41.8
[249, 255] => 40.75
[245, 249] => 42.22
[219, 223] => 43.63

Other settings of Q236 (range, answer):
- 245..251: 40.27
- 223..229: 41.24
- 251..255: 39.53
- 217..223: 41.11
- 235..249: 39.7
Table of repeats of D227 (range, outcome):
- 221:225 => 43.2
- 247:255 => 40.7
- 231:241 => 40.9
